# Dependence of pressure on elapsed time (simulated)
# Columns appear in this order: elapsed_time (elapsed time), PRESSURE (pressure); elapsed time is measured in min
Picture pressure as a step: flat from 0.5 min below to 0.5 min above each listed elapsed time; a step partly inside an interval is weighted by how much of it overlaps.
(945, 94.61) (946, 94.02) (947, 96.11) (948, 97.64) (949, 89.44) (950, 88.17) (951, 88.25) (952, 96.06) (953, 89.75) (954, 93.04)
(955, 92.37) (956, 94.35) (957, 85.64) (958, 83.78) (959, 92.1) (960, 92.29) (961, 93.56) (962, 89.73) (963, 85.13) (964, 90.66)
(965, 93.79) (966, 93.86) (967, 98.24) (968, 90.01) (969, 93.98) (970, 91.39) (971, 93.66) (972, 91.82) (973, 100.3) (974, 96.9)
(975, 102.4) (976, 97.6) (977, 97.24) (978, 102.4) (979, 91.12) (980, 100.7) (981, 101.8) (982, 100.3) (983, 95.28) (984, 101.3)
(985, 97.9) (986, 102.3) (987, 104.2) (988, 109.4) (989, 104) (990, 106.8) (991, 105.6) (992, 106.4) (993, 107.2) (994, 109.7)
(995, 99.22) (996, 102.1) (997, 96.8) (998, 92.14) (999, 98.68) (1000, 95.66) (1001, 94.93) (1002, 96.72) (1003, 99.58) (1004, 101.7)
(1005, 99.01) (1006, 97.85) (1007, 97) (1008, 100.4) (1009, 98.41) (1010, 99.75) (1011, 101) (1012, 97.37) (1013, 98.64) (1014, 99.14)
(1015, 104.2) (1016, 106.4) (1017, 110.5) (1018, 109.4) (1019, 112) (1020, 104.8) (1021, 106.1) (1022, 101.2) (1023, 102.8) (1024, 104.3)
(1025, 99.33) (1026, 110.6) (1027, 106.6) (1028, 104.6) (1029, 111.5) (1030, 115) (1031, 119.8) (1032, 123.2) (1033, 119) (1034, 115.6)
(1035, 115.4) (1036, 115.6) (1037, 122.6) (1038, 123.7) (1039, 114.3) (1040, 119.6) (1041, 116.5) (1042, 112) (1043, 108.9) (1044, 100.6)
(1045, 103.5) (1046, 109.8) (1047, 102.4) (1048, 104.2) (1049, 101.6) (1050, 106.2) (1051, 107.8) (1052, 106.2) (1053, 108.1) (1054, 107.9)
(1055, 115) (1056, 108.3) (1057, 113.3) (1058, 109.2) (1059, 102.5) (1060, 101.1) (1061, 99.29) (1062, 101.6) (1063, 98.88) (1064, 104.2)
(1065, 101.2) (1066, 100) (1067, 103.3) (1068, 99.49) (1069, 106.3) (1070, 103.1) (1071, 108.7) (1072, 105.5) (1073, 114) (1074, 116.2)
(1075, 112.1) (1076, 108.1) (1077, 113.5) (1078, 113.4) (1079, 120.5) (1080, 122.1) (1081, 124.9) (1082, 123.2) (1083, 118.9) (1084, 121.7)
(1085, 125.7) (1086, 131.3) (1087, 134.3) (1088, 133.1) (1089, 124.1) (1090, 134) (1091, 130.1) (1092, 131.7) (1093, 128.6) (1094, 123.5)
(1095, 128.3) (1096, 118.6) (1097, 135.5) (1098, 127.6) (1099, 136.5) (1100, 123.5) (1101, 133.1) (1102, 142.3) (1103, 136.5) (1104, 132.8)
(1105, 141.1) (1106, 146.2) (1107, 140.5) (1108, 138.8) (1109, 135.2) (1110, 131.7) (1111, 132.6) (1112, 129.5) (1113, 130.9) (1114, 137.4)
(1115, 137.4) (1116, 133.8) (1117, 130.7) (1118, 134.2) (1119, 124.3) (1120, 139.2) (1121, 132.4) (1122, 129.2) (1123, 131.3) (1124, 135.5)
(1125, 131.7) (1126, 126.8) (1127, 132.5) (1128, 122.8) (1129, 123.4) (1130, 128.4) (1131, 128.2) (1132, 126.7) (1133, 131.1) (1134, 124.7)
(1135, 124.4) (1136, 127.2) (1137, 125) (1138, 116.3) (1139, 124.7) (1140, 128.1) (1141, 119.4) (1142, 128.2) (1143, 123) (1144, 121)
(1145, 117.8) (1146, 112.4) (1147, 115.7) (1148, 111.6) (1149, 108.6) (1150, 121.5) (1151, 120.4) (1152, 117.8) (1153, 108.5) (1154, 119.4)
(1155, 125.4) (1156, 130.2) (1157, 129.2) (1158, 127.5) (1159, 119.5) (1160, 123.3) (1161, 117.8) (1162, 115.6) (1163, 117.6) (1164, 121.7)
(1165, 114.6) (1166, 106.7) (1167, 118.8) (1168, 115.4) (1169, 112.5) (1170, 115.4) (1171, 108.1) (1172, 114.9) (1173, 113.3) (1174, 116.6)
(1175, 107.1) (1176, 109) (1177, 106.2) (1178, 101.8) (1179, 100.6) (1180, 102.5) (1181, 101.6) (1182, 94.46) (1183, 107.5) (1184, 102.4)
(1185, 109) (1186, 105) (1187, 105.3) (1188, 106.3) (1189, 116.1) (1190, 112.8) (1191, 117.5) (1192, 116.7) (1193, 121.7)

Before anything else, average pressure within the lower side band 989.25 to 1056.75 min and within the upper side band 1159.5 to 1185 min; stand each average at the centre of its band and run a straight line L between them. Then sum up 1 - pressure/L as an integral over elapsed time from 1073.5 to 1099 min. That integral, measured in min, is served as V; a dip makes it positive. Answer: -3.8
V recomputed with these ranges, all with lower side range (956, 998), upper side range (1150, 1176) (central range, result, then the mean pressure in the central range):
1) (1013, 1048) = -2.3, 110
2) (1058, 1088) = -1.1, 112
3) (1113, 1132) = -3.0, 131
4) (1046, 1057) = -0.2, 107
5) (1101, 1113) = -2.7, 137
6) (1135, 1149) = -0.7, 120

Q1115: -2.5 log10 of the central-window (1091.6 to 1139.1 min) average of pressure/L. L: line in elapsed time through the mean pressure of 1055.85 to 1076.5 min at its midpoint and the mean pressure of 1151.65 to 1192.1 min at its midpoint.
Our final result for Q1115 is -0.20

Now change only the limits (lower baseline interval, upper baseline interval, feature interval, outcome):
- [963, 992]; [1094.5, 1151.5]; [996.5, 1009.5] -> 0.06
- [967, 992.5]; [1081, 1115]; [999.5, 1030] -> 0.06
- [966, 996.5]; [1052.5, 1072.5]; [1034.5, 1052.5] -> -0.07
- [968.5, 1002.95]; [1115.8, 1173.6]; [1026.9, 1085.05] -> -0.01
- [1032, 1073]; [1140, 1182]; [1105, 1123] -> -0.19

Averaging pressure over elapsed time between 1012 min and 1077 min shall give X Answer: 108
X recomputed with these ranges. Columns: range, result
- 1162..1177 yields 114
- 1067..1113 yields 125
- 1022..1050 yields 111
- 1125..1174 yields 121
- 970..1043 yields 104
